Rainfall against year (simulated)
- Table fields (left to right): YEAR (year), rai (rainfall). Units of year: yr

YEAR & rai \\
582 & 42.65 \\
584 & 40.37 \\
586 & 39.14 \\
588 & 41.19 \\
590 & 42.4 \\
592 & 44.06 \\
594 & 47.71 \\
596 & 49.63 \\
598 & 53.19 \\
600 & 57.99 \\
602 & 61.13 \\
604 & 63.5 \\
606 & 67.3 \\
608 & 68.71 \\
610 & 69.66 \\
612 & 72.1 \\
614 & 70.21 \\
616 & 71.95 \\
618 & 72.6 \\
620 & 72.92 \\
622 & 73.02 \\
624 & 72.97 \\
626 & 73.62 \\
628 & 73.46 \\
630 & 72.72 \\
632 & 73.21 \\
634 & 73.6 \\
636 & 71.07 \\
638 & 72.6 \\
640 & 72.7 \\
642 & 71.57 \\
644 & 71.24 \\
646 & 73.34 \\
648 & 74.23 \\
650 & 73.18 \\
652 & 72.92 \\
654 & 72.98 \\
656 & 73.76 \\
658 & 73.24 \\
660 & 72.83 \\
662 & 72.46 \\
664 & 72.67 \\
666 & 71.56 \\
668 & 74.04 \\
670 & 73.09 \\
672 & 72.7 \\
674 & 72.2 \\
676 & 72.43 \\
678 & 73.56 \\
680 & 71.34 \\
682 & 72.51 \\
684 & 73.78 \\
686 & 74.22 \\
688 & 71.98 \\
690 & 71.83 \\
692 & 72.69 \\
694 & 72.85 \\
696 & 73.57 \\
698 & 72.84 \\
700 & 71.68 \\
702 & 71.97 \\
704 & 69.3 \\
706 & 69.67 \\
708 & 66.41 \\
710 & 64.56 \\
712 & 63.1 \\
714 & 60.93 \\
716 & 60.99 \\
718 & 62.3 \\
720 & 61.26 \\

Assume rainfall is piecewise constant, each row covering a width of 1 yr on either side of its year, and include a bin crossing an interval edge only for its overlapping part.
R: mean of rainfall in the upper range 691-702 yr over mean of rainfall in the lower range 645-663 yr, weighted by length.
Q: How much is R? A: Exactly 0.99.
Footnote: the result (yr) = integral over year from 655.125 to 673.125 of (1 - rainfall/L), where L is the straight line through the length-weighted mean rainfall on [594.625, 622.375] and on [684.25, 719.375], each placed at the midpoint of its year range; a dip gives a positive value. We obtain -1.4 yr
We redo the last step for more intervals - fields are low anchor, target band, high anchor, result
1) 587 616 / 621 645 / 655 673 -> -2.6 yr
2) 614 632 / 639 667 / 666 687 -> 0.0 yr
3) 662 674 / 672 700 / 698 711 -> -0.7 yr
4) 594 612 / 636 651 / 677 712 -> -1.6 yr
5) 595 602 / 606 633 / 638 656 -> -4.1 yr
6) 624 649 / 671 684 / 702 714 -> -0.6 yr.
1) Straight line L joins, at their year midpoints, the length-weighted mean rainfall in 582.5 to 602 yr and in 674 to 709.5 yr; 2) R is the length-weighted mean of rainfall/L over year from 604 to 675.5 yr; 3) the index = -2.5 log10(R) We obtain -0.23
